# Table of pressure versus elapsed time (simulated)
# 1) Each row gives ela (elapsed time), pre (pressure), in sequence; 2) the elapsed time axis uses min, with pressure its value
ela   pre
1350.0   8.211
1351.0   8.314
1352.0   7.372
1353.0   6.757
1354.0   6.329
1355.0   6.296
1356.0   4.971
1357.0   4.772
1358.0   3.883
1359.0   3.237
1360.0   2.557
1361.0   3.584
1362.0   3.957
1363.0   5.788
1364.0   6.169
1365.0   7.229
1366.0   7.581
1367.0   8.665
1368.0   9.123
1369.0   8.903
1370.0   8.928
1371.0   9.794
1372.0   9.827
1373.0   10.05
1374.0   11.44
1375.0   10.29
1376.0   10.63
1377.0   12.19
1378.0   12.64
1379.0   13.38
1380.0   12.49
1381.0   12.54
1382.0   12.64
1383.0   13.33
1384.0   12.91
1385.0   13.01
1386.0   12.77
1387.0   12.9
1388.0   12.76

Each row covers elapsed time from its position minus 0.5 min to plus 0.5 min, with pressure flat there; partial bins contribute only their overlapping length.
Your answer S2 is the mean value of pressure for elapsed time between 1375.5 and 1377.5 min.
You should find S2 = 11.4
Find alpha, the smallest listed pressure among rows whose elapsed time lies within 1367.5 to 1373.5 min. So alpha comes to 8.903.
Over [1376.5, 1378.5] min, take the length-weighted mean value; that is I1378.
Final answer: 12.4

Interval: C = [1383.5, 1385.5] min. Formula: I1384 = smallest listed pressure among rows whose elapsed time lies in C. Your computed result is 12.91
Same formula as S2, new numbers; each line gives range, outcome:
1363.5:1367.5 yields 7.41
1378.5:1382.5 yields 12.8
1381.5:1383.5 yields 13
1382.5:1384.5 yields 13.1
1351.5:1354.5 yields 6.82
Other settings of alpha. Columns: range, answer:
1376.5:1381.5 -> 12.19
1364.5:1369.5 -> 7.229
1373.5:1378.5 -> 10.29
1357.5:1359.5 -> 3.237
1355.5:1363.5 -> 2.557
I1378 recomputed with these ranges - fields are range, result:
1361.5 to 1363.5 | 4.87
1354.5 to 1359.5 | 4.63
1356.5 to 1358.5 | 4.33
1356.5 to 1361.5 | 3.61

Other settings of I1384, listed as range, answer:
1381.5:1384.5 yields 12.64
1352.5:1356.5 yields 4.971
